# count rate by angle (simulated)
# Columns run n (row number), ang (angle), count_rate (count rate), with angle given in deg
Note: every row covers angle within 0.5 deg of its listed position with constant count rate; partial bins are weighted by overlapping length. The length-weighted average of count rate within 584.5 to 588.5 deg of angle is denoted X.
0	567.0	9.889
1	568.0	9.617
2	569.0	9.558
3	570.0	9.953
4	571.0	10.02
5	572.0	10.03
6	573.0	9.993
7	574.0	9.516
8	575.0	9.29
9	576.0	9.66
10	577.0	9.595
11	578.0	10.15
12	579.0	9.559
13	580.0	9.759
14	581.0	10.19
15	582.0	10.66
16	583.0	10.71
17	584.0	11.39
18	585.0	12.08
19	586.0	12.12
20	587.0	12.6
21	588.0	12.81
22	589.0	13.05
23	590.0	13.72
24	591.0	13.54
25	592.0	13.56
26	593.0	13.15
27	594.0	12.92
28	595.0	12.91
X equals 12.4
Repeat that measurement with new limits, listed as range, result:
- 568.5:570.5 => 9.76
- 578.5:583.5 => 10.2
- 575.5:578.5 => 9.8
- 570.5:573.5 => 10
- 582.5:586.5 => 11.6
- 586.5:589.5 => 12.8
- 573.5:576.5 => 9.49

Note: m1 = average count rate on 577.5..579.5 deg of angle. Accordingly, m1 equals 9.85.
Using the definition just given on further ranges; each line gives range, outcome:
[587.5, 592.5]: 13.3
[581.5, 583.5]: 10.7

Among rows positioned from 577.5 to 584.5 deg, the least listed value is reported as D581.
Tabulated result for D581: 9.559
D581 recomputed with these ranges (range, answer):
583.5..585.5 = 11.39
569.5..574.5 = 9.516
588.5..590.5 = 13.05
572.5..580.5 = 9.29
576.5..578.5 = 9.595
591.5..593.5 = 13.15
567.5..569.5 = 9.558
